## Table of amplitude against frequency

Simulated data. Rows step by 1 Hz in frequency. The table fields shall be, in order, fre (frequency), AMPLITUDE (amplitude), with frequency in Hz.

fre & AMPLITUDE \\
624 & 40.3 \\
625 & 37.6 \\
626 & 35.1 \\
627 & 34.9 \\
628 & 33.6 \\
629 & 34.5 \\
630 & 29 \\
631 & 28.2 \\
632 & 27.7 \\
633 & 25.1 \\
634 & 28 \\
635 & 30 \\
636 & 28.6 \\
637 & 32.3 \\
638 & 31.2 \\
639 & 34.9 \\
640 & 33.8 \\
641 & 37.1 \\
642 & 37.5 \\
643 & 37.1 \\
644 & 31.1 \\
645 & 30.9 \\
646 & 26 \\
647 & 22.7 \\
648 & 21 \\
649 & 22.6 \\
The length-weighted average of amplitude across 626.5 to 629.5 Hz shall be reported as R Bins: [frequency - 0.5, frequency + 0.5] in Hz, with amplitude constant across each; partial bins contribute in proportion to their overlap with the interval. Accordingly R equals 34.3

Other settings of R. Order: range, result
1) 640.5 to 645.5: 34.7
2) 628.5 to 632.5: 29.9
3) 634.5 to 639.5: 31.4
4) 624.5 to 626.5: 36.4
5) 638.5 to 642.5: 35.8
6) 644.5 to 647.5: 26.5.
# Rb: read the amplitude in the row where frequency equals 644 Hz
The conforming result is 31.1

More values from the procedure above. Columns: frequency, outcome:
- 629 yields 34.5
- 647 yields 22.7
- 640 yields 33.8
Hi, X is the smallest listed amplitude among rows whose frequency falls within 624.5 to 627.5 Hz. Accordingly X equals 34.9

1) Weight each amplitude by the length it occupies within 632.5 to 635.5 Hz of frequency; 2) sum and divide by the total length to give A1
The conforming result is 27.7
